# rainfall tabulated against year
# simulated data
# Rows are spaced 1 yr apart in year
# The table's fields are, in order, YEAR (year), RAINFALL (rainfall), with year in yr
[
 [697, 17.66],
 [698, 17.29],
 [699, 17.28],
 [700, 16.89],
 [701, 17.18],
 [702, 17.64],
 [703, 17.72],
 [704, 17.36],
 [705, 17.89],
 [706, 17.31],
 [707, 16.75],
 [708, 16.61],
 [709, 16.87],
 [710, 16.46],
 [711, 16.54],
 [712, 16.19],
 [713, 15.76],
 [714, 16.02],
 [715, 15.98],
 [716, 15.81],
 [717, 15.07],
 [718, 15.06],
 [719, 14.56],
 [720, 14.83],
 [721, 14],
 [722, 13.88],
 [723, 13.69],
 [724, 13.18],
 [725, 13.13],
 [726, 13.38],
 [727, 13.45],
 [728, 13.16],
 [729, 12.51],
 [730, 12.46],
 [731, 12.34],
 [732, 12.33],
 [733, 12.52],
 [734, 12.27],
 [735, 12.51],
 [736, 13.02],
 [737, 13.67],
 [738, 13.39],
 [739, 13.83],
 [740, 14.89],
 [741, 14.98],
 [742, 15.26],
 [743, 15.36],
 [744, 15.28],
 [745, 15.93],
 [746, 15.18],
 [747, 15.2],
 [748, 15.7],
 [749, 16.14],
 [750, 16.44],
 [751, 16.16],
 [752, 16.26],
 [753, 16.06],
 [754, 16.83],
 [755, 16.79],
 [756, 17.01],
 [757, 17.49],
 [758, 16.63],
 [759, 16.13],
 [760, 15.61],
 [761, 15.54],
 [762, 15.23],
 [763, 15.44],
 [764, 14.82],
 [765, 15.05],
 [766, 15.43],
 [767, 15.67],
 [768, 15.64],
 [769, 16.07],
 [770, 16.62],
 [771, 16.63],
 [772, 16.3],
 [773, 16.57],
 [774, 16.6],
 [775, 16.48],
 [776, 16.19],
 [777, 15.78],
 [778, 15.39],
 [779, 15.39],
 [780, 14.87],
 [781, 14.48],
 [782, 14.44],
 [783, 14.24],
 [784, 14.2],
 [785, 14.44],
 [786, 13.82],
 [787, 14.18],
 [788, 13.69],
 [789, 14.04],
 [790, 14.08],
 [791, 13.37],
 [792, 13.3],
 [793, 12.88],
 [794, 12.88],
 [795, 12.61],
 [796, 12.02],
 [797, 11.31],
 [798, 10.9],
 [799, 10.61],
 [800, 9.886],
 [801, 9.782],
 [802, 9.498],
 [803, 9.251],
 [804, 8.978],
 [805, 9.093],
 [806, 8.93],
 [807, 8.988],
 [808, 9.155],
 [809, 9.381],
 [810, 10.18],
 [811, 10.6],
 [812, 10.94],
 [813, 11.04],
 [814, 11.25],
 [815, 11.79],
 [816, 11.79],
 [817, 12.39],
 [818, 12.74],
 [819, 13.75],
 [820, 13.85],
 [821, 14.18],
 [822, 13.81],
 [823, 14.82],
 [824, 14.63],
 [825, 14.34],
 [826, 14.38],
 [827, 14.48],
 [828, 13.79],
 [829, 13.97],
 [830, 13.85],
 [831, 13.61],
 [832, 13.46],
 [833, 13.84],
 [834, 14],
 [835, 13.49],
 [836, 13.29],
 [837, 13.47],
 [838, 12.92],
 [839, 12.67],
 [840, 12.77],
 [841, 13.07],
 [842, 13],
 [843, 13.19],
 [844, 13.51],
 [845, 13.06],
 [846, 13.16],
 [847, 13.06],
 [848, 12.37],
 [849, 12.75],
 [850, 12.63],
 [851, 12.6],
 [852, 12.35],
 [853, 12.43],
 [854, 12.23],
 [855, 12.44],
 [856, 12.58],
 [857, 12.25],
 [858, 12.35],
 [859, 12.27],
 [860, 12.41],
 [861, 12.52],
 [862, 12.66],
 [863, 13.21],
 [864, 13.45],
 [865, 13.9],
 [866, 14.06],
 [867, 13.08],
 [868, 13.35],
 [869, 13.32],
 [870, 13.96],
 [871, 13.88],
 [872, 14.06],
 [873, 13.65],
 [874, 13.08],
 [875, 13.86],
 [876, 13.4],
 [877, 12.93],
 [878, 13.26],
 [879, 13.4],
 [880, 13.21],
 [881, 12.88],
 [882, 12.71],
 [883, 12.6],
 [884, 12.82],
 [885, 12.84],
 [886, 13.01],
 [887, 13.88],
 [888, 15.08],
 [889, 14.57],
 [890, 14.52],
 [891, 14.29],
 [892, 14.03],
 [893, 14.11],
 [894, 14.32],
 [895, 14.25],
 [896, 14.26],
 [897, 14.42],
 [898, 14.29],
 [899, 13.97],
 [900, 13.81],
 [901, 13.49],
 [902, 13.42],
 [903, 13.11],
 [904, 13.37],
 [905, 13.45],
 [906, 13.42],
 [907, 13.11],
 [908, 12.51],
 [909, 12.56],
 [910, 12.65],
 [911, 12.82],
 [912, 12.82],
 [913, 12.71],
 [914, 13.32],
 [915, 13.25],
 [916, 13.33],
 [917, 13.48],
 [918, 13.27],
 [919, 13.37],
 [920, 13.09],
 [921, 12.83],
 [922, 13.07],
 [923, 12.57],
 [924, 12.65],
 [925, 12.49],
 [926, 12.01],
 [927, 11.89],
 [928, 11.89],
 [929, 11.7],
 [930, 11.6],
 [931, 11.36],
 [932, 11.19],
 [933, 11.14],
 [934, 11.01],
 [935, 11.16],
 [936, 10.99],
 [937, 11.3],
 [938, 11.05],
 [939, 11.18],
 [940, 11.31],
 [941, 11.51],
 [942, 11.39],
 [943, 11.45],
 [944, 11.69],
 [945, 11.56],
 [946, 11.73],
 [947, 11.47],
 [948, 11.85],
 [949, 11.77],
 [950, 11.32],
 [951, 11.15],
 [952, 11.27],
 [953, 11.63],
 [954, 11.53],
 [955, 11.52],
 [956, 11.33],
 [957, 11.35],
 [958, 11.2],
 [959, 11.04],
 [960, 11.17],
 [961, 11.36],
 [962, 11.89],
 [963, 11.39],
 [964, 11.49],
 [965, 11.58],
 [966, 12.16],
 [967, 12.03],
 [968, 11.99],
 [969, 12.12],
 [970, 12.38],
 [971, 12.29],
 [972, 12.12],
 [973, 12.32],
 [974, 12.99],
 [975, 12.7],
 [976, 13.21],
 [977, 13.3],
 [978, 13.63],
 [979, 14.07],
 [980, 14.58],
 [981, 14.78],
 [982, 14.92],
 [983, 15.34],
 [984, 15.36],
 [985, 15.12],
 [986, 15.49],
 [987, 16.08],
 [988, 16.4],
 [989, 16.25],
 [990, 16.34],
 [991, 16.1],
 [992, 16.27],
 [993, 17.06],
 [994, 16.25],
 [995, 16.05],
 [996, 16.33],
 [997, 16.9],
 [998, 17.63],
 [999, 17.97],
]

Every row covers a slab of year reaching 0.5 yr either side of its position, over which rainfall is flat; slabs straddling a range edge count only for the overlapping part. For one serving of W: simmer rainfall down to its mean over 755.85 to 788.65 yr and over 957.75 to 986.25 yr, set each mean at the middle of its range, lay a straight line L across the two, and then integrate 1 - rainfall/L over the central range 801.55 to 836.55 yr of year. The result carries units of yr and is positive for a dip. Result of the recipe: 6.2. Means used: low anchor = 15.5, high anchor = 12.9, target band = 12.2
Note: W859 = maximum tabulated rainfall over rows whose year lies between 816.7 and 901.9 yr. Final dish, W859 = 15.08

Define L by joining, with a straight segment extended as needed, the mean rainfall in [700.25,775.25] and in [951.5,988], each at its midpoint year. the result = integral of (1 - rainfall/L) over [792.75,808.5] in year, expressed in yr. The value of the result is 4.6 yr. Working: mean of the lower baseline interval 15.3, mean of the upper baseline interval 12.8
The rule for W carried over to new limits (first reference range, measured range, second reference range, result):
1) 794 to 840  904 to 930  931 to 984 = -1.6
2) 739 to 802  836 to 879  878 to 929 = 2.4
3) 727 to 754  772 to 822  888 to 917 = 5.3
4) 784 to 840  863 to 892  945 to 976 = -3.4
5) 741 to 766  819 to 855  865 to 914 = 2.6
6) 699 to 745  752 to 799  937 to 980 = -2.4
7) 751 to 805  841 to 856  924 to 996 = 1.0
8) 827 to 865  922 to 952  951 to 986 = 2.6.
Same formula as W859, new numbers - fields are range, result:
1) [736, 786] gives 17.49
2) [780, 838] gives 14.87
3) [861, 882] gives 14.06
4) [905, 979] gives 14.07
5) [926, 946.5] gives 12.01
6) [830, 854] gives 14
